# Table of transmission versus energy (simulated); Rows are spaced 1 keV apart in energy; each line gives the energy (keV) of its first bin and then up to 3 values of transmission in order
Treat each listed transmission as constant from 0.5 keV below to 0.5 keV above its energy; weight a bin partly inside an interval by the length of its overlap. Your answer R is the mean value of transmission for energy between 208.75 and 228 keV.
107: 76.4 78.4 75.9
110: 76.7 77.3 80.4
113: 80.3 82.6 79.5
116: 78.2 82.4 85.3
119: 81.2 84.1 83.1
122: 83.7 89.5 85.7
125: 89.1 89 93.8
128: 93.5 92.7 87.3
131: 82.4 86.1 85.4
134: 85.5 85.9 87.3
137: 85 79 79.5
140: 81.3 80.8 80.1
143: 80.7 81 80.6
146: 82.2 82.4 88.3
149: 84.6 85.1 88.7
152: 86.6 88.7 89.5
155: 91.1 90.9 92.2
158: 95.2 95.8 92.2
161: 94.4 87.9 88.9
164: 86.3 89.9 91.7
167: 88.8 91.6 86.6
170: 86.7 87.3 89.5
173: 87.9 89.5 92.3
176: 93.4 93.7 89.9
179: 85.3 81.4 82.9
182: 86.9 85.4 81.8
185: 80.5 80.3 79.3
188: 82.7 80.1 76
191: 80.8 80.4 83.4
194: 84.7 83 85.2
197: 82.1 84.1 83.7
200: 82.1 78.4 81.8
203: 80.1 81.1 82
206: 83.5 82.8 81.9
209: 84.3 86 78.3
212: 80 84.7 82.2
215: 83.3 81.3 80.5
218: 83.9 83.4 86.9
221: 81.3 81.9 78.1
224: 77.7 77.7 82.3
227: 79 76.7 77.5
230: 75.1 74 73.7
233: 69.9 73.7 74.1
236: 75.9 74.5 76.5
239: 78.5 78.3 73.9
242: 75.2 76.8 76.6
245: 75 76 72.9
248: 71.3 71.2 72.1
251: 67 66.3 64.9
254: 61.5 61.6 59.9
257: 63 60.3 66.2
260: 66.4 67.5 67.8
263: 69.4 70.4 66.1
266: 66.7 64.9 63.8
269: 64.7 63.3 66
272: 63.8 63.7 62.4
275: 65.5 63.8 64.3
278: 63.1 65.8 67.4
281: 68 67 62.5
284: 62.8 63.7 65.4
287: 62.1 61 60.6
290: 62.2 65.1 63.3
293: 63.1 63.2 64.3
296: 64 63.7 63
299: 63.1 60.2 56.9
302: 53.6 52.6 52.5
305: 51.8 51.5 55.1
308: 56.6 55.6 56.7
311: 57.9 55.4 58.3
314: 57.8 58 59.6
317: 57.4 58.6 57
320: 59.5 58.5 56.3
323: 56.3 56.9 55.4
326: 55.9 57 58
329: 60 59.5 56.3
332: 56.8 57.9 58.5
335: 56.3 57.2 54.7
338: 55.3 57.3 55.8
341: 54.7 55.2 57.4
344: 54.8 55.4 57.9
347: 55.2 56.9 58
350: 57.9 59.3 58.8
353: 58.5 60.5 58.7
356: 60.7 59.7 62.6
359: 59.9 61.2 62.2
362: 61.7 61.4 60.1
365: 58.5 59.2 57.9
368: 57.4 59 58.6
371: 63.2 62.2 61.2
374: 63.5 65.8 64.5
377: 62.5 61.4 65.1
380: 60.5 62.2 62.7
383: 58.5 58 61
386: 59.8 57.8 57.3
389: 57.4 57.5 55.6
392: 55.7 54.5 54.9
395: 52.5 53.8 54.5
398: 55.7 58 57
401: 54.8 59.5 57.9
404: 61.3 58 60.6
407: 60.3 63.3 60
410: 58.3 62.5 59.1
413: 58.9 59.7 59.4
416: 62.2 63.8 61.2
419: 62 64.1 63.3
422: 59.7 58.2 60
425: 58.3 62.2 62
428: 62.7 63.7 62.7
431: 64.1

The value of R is 81.6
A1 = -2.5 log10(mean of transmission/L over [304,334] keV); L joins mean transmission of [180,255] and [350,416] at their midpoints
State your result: 0.17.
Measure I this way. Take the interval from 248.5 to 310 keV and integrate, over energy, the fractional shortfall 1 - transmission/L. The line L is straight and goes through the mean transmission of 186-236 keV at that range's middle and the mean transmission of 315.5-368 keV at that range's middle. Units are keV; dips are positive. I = 5.2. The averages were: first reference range 80.5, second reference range 58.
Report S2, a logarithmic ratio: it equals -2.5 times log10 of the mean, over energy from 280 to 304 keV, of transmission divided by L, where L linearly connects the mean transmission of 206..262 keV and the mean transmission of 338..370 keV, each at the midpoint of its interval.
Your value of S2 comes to 0.085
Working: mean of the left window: 75.3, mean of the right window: 58.5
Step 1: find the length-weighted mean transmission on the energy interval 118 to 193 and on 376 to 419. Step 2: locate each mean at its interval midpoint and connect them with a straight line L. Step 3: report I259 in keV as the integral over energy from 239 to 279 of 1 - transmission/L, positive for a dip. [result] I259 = 3.8 keV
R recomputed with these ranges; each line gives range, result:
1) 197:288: 73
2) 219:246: 77.1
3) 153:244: 83.2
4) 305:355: 57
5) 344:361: 58.8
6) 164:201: 85.2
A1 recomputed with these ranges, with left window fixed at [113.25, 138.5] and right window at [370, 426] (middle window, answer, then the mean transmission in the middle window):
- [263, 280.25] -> 0.10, 65.1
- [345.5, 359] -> 0.09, 58.9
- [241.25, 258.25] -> 0.07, 69.1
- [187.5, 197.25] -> -0.04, 81.8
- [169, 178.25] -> -0.11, 89.8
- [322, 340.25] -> 0.16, 56.9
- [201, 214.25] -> -0.06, 82.1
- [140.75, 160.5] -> -0.05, 86.9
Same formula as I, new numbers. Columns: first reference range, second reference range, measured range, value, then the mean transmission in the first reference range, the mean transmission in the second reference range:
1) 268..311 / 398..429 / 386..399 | 1.0 keV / 61.5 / 60.3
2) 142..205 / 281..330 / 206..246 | -1.9 keV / 85.8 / 59.2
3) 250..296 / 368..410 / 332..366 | 1.6 keV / 64.6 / 59.2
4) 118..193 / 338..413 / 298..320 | 3.4 keV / 86.3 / 58.9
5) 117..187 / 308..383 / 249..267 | 1.4 keV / 86.8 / 58.7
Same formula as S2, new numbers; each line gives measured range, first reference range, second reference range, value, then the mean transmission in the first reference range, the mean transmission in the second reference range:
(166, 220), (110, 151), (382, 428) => -0.076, 84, 59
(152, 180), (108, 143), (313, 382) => -0.140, 83.7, 58.8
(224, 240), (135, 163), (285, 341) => -0.057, 86.4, 58.3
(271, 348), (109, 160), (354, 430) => 0.150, 85.1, 59.9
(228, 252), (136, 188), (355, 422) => 0.046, 86.7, 59.8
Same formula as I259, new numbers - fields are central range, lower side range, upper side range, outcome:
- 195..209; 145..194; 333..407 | 0.0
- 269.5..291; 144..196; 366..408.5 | 2.6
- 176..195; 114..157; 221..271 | -1.0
